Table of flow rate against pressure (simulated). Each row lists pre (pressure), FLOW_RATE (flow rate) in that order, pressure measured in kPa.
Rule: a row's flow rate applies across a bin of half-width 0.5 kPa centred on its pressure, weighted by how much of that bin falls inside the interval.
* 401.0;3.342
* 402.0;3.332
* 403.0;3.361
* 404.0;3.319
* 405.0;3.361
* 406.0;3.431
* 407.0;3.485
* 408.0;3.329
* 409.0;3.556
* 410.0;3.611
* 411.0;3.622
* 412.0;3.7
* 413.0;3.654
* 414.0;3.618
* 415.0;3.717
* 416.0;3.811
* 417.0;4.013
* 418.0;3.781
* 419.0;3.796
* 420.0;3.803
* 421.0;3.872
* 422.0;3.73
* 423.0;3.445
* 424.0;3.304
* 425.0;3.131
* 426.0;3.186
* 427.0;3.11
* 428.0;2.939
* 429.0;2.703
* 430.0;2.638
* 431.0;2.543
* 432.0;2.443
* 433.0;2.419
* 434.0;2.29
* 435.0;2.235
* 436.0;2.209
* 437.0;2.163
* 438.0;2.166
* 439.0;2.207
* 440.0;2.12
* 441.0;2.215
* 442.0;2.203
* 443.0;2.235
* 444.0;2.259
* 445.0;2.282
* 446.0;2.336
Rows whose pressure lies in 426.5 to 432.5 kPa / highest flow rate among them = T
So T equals 3.11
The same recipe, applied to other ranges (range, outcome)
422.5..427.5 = 3.445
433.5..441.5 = 2.29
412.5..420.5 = 4.013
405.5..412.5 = 3.7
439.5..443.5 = 2.235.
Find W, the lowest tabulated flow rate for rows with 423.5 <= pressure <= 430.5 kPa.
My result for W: 2.638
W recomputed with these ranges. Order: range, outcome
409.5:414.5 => 3.611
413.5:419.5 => 3.618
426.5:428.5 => 2.939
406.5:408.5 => 3.329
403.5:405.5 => 3.319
